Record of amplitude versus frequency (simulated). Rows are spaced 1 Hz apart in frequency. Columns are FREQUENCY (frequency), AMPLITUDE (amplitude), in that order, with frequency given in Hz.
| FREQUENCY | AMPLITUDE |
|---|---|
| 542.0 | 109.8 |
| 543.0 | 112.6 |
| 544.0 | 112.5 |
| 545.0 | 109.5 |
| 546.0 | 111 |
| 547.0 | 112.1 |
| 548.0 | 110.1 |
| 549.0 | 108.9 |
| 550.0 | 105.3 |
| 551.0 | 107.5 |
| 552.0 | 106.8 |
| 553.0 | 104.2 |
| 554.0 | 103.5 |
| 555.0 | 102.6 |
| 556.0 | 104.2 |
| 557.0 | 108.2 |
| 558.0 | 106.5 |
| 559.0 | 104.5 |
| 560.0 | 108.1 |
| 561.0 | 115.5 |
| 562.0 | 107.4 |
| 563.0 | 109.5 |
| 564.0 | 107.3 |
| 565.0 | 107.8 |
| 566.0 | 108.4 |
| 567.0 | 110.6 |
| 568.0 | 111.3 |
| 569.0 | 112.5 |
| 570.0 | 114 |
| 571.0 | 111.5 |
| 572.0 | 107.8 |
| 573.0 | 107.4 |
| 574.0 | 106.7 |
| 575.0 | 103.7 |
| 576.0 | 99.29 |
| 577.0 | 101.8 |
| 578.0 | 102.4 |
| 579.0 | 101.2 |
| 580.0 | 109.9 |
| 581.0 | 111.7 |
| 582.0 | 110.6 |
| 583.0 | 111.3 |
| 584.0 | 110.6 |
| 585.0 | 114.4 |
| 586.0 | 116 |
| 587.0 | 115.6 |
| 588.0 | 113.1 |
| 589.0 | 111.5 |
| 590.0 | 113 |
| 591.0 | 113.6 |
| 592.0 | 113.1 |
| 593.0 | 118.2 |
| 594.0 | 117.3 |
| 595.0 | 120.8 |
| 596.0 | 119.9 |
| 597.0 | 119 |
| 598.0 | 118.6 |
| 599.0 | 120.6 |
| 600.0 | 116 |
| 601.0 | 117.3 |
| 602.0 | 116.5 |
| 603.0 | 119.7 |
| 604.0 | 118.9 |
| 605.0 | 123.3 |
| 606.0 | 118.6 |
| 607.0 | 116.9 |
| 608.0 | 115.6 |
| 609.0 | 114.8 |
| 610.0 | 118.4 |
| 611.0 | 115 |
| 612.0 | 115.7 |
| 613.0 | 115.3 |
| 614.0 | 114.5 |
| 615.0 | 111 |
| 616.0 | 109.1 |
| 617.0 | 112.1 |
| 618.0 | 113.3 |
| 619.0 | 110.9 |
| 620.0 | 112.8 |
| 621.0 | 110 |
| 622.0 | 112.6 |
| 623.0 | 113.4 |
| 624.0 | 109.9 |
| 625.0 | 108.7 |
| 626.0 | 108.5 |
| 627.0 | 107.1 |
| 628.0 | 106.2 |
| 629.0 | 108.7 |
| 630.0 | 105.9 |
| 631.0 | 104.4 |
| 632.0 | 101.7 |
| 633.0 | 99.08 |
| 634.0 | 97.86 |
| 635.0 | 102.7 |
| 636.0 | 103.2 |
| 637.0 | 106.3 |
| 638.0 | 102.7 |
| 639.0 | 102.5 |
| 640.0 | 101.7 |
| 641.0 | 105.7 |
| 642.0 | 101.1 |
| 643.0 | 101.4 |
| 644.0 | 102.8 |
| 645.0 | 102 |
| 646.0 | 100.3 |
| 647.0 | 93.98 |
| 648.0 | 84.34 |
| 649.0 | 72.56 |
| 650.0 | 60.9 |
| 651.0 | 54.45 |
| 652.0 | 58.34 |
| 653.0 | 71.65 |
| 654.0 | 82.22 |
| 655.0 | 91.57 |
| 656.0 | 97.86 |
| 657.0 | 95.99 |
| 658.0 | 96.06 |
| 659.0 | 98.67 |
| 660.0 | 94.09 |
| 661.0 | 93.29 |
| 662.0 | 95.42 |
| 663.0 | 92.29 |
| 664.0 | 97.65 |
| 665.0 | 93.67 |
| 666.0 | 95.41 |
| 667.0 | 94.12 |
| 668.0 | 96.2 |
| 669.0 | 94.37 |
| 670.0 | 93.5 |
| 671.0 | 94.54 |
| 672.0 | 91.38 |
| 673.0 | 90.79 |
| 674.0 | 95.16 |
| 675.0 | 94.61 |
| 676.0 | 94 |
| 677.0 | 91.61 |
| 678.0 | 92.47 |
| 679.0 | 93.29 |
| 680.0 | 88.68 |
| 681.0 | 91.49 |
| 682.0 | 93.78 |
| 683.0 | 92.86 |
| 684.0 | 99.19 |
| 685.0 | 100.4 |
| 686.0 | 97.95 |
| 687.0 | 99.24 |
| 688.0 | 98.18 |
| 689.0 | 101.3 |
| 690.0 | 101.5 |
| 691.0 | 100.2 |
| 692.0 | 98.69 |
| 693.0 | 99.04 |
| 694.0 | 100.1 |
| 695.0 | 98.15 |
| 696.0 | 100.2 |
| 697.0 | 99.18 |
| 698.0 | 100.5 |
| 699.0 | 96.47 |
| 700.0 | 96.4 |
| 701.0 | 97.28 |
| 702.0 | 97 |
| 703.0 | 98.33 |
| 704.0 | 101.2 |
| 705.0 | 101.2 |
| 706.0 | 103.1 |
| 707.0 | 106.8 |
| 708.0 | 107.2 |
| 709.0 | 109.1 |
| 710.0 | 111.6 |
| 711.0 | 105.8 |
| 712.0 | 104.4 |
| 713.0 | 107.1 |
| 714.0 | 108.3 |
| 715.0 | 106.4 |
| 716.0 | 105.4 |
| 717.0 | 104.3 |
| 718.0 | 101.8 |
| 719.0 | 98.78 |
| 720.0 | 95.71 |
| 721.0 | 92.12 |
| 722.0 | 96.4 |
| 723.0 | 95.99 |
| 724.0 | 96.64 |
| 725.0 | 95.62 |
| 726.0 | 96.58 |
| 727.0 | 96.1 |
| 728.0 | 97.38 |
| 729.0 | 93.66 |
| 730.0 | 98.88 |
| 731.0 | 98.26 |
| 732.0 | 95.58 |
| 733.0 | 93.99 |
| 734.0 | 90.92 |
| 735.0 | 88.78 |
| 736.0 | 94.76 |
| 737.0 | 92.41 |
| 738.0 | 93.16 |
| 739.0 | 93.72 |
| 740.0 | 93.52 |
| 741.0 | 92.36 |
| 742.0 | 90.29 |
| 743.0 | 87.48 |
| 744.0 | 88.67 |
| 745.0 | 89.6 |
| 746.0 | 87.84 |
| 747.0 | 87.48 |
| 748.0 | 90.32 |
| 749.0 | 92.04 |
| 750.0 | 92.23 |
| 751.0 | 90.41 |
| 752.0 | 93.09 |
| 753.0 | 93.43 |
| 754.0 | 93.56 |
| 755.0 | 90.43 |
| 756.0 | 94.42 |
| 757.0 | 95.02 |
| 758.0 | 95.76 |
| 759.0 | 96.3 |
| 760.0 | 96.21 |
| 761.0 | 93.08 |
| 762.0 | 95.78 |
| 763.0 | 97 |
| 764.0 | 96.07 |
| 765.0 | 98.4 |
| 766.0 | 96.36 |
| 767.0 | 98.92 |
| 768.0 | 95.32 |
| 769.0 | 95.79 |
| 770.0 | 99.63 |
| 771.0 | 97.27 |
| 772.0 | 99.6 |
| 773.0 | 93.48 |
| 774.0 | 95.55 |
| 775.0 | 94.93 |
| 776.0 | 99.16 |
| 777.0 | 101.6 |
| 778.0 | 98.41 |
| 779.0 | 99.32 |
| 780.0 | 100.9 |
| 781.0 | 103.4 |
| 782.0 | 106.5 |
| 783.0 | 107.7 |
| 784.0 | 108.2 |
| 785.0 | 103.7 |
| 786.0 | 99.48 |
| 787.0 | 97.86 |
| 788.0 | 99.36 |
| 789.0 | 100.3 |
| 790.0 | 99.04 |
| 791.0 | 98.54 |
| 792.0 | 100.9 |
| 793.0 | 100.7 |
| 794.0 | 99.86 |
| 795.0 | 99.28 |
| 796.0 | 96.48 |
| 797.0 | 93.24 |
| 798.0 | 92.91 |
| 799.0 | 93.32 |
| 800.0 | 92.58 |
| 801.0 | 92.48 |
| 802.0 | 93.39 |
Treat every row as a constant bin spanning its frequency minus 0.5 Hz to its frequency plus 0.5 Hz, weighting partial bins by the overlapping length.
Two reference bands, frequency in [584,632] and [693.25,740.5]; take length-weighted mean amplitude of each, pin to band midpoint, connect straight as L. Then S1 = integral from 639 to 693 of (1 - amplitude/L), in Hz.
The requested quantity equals 6.66 Hz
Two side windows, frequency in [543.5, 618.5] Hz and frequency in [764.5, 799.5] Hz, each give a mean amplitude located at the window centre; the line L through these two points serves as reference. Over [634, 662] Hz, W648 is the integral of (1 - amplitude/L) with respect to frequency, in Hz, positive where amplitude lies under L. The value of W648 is 4.0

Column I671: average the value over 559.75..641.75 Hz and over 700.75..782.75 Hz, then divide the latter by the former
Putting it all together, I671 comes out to 0.9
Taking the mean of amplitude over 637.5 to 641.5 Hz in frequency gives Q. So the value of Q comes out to 103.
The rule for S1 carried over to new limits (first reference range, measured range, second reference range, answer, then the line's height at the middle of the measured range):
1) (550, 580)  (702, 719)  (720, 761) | -1.61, 95.7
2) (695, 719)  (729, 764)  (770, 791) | 2.94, 101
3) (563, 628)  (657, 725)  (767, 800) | 4.81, 106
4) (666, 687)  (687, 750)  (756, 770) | -1.71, 95.2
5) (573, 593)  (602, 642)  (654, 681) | -3.00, 102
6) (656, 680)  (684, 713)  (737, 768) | -2.26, 93.8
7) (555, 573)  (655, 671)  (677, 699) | 0.73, 99.6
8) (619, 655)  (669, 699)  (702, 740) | 0.72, 98.6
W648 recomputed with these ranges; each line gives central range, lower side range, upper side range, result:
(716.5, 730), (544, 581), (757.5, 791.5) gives 0.51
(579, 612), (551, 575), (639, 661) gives -4.83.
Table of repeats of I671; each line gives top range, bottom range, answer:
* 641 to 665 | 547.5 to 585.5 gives 0.83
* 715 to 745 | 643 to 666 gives 1.08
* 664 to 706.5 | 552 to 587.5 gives 0.89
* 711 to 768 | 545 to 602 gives 0.86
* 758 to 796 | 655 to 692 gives 1.04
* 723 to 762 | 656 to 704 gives 0.97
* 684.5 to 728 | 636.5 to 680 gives 1.09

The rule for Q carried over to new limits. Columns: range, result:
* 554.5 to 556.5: 103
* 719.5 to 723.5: 95.1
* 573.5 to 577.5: 103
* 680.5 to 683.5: 92.7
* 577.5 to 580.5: 104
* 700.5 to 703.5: 97.5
